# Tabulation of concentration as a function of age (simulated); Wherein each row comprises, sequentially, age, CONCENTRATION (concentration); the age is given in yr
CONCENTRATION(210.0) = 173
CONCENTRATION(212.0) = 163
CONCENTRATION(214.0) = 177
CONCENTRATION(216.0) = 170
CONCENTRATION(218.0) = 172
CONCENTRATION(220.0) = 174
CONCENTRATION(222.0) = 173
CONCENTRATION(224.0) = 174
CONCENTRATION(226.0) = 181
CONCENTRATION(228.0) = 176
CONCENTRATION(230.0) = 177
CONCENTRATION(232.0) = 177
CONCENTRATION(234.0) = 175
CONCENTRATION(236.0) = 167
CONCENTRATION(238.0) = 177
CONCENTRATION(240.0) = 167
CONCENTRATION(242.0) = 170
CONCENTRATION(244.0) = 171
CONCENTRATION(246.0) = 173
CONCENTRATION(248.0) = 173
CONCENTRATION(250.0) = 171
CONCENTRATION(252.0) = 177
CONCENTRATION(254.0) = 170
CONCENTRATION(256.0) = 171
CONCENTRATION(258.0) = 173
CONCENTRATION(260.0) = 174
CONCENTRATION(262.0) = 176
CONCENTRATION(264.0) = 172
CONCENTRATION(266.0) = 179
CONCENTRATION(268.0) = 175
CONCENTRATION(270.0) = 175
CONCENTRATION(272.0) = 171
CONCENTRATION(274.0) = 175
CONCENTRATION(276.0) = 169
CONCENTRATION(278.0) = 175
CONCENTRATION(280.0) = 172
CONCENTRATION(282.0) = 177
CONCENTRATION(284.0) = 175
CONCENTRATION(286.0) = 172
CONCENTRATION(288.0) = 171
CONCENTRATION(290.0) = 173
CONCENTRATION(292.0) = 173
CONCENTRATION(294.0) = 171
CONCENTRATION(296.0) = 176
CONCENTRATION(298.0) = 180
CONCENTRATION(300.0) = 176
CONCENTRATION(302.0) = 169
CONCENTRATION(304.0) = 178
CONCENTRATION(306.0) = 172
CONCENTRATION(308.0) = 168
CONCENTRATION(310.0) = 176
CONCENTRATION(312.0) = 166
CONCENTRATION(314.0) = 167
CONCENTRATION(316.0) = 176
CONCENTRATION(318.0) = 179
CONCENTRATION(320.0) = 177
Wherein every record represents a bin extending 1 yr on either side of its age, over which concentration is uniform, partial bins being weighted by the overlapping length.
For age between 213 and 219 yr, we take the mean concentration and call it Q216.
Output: 173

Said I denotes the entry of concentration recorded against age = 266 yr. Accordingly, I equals 179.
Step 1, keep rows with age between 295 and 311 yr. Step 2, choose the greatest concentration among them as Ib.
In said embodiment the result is 180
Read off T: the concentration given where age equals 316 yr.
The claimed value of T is 176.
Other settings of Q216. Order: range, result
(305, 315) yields 170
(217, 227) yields 175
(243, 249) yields 172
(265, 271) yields 176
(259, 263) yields 175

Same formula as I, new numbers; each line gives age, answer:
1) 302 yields 169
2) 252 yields 177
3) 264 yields 172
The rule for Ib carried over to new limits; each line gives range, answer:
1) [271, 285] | 177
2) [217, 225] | 174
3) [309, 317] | 176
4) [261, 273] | 179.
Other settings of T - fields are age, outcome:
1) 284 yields 175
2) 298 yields 180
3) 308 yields 168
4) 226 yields 181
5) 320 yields 177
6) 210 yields 173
